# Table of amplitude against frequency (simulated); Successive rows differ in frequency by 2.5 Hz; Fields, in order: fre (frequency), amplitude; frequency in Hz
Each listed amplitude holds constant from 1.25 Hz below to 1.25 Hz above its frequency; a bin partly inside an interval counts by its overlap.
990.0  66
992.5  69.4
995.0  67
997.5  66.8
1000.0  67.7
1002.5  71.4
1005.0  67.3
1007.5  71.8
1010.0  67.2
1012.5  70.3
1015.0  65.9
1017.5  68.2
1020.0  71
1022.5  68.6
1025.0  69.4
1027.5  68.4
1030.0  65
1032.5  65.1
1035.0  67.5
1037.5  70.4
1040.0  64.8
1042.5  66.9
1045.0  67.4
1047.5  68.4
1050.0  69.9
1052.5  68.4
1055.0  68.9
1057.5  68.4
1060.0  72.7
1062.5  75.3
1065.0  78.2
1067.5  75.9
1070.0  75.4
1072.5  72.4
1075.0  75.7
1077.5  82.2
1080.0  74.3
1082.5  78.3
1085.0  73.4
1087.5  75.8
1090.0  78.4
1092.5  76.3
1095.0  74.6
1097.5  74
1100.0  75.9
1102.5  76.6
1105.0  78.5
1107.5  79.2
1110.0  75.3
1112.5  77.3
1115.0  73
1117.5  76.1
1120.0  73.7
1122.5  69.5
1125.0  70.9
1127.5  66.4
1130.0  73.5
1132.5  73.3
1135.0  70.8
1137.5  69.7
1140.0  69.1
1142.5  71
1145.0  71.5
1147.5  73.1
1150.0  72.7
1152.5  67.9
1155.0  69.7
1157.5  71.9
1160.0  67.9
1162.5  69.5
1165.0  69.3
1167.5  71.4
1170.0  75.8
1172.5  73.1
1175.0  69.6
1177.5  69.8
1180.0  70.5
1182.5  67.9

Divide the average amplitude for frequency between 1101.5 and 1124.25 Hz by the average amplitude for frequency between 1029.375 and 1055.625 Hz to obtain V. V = 1.12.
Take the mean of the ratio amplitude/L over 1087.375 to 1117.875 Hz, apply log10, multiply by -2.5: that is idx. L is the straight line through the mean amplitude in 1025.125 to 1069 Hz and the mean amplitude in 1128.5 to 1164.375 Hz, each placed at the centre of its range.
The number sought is -0.089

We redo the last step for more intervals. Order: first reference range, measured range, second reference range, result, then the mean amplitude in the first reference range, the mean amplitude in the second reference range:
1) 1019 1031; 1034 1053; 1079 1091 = 0.045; 68.5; 76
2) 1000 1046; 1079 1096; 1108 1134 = -0.067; 68.1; 73.1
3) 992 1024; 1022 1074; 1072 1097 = 0.041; 68.7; 76.2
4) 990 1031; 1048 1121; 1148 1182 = -0.081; 68.4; 70.7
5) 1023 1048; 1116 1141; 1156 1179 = -0.023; 67.3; 70.9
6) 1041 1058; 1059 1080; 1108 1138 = -0.096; 68.3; 72.7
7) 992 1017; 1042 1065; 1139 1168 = -0.016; 68.4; 70.4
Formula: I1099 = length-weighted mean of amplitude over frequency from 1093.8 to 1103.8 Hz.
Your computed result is 75.3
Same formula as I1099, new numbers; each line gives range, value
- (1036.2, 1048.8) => 67.6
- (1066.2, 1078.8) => 76.3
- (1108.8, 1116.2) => 75.2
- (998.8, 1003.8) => 69.5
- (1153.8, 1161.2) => 69.8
